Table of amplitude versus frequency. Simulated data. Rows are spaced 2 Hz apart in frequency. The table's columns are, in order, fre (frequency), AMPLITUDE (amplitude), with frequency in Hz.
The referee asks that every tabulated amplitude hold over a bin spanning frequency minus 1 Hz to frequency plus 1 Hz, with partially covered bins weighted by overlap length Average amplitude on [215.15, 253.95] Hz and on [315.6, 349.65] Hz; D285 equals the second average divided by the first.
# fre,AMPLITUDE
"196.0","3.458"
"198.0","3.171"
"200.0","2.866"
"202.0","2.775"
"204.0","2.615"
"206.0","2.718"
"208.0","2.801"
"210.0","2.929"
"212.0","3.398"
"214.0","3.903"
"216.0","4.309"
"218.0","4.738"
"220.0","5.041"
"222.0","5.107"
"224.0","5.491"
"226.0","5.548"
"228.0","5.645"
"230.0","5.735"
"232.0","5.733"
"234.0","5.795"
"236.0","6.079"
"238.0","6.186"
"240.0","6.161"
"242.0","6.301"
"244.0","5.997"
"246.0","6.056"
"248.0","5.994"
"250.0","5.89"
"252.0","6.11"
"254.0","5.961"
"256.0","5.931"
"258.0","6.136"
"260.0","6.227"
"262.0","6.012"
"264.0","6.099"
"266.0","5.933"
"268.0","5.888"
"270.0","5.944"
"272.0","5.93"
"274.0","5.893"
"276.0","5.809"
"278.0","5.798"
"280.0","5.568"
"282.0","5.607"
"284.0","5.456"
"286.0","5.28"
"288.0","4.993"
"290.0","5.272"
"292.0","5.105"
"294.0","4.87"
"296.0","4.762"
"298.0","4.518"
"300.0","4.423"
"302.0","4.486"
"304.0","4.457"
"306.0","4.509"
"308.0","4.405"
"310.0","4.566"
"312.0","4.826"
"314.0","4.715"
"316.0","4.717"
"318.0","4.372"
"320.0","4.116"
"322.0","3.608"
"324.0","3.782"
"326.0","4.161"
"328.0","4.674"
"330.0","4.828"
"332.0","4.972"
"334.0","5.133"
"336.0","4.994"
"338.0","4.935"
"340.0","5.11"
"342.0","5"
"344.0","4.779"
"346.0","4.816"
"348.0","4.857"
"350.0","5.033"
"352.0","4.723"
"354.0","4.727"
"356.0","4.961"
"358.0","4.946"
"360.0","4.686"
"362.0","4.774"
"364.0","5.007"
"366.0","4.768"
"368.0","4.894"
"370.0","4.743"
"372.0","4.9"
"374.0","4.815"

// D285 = 0.82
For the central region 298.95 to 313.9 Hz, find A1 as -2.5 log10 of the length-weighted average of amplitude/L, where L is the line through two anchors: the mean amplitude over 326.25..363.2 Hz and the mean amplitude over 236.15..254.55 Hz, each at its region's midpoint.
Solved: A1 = 0.176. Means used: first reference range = 6.08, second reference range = 4.87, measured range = 4.54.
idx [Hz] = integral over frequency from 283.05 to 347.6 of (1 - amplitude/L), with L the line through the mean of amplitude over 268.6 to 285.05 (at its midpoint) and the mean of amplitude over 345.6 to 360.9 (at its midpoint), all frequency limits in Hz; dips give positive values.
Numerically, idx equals 7.1 Hz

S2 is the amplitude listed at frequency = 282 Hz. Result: 5.607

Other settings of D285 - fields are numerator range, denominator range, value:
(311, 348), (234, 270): 0.77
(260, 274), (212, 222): 1.34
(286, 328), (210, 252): 0.84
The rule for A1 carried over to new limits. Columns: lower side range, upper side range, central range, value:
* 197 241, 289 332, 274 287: -0.233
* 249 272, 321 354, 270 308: 0.079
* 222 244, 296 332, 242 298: -0.101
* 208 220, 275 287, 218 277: -0.240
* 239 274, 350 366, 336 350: 0.019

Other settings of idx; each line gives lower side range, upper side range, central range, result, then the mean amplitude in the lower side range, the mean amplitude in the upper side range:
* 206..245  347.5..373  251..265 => -3.0 Hz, 5.04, 4.85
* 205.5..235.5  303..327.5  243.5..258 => -4.6 Hz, 4.65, 4.36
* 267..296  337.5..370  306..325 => 3.1 Hz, 5.5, 4.87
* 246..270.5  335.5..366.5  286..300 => 1.7 Hz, 6.01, 4.88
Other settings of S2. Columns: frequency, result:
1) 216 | 4.309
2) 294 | 4.87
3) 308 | 4.405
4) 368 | 4.894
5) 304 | 4.457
